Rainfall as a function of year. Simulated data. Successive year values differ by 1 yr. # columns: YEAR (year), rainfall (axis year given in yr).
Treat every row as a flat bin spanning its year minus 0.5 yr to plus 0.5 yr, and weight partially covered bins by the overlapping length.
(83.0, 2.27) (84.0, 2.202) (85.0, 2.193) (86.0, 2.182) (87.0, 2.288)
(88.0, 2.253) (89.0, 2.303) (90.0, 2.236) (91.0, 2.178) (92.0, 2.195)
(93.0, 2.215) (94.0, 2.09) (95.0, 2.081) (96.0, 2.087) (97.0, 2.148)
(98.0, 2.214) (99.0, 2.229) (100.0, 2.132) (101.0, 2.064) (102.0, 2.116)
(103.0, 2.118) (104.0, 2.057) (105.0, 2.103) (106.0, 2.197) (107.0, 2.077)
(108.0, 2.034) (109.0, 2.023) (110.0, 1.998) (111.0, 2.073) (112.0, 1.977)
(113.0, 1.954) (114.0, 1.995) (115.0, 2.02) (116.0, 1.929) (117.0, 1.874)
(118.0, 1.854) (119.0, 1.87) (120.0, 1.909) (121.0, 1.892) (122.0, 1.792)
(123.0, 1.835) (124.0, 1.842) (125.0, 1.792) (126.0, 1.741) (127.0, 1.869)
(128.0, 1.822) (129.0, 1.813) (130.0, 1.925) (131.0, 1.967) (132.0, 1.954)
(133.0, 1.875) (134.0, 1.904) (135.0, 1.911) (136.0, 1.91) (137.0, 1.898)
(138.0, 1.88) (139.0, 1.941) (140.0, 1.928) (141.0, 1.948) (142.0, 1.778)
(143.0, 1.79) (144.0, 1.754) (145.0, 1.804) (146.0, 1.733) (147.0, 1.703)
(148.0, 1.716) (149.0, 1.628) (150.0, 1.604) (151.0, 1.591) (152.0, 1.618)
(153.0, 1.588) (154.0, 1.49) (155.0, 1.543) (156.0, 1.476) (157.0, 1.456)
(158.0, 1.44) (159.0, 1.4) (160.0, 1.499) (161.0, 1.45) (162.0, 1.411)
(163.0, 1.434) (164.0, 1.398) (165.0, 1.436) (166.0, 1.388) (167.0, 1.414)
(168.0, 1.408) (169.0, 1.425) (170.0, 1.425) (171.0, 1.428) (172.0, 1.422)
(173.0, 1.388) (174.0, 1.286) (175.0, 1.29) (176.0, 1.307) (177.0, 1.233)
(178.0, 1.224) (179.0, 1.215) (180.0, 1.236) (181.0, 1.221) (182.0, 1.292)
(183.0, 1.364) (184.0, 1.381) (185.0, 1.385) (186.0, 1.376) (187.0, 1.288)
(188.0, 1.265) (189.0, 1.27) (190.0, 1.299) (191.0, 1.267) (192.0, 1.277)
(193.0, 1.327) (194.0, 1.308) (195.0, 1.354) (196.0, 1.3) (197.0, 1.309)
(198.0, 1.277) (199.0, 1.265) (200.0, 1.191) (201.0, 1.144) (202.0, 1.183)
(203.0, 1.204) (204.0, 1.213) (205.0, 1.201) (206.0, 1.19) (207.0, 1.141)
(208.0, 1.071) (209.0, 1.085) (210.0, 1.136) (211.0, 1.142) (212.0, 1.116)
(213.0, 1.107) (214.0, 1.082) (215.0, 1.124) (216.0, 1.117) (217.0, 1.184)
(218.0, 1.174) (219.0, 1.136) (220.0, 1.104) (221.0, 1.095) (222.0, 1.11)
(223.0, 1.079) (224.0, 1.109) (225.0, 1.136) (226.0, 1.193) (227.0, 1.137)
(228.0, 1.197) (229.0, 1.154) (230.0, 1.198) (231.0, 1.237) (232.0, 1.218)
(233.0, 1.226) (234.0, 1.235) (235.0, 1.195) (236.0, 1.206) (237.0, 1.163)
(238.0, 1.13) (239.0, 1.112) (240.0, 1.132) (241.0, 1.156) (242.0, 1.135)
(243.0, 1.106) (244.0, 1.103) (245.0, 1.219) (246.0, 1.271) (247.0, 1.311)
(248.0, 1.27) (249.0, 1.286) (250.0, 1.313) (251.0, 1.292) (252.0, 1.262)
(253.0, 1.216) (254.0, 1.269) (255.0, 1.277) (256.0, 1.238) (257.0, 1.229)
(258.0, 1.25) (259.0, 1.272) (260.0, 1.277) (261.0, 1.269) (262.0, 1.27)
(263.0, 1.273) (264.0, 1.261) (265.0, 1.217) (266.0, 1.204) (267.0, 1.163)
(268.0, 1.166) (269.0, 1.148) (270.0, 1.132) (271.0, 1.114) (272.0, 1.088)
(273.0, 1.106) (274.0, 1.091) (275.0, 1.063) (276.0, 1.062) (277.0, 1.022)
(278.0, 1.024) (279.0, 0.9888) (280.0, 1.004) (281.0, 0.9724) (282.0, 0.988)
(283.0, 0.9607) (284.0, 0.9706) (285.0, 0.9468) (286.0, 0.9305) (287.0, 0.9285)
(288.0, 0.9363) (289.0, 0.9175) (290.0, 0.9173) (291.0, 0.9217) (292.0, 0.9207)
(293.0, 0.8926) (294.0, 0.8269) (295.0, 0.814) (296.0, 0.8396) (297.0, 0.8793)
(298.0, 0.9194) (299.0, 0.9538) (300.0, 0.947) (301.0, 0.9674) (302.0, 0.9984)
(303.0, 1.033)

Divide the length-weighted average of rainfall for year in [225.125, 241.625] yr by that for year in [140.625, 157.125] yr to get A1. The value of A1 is 0.71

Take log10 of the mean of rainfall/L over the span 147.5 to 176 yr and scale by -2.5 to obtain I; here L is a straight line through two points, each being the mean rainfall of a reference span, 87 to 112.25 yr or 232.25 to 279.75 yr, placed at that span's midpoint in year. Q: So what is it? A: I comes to 0.199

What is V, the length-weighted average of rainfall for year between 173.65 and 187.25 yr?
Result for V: 1.29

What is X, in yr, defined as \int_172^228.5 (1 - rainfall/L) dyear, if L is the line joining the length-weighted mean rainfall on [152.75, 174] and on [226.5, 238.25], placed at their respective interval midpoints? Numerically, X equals 3.9 yr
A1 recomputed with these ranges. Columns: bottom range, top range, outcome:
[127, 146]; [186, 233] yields 0.64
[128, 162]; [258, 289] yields 0.64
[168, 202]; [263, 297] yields 0.78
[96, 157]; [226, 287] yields 0.62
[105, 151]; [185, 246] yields 0.63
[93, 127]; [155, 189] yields 0.68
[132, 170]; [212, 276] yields 0.72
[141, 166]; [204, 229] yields 0.72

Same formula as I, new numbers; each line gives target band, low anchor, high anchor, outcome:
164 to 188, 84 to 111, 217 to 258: 0.20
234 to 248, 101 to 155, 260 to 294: 0.07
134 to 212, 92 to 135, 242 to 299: 0.16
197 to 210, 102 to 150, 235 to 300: 0.23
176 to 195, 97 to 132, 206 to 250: 0.14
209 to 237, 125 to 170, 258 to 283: 0.16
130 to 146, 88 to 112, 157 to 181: -0.10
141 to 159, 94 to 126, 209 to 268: 0.08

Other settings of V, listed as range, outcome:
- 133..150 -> 1.82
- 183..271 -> 1.21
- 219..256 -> 1.19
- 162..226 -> 1.25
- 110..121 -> 1.95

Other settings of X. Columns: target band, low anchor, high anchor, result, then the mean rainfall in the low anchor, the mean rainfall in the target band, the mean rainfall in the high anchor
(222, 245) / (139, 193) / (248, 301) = 1.2 yr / 1.46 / 1.16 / 1.08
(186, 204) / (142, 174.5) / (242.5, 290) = 1.6 yr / 1.52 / 1.27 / 1.14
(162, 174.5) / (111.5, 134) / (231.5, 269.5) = 1.9 yr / 1.89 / 1.4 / 1.22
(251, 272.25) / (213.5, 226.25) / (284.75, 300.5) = -4.7 yr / 1.13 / 1.22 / 0.905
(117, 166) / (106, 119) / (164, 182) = -1.3 yr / 1.99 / 1.72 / 1.34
